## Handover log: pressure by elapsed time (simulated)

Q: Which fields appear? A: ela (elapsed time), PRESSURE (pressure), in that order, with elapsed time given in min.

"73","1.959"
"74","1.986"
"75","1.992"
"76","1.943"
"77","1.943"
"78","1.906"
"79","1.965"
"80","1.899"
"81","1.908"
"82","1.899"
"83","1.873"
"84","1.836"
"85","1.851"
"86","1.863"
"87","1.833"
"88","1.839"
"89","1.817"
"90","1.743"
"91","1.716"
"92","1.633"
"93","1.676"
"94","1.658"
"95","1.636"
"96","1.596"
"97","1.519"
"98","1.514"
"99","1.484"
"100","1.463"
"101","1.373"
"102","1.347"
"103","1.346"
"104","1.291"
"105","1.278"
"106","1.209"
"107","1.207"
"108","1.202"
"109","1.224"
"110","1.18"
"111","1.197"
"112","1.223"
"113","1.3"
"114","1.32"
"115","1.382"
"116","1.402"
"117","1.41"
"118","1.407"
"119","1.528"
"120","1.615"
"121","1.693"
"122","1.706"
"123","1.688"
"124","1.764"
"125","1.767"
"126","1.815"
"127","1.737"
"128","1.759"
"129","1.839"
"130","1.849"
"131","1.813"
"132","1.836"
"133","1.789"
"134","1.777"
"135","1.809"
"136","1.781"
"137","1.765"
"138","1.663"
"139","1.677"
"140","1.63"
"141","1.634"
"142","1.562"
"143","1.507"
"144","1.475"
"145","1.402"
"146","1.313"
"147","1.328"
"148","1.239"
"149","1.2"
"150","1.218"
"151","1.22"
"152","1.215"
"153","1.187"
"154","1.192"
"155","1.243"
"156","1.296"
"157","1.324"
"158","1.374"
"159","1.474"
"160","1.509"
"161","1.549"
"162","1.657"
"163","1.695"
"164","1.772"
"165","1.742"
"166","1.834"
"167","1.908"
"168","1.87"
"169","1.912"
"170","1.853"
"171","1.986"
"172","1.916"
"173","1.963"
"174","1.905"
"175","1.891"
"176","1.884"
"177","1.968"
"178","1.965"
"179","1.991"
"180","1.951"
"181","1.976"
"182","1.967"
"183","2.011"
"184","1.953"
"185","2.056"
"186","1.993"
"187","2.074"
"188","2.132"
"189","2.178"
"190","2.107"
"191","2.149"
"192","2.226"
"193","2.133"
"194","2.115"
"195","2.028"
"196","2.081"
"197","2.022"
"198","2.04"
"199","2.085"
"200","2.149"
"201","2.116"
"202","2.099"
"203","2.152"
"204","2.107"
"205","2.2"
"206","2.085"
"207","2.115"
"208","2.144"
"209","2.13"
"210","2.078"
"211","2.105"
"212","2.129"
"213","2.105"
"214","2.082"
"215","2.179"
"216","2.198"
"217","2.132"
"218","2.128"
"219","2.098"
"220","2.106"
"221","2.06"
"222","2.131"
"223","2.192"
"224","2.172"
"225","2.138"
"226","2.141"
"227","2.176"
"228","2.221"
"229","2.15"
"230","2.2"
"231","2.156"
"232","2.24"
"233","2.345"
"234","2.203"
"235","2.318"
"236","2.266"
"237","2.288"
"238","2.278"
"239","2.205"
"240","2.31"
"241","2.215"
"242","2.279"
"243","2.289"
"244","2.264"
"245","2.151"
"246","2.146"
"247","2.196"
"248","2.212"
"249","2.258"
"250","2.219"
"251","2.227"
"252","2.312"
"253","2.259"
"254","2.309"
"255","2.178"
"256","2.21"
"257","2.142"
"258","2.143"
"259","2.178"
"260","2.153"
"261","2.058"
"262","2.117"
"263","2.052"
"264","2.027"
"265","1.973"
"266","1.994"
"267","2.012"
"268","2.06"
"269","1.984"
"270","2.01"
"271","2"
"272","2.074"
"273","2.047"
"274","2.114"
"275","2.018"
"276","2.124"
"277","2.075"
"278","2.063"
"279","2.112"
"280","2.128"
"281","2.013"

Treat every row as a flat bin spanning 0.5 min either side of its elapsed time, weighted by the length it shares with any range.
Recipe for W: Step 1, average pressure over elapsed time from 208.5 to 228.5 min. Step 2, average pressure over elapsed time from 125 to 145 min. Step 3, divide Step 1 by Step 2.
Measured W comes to 1.24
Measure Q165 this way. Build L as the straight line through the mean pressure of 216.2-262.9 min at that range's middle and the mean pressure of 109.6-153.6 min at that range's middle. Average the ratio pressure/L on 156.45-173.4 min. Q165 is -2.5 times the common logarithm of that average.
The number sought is 0.01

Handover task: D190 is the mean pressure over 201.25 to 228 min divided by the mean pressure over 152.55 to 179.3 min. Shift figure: 1.3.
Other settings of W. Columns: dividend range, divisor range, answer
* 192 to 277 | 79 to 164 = 1.39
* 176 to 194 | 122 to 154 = 1.29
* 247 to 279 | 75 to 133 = 1.31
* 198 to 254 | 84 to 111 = 1.44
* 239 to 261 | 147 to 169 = 1.51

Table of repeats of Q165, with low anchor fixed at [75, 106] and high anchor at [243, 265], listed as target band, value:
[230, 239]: -0.067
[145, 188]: 0.144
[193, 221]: -0.039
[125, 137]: 0.006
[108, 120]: 0.301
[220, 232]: -0.033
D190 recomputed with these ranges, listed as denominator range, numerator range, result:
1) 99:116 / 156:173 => 1.32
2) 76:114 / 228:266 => 1.39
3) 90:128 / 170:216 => 1.39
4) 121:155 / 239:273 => 1.36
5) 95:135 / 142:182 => 1.07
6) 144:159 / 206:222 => 1.65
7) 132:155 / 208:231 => 1.44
